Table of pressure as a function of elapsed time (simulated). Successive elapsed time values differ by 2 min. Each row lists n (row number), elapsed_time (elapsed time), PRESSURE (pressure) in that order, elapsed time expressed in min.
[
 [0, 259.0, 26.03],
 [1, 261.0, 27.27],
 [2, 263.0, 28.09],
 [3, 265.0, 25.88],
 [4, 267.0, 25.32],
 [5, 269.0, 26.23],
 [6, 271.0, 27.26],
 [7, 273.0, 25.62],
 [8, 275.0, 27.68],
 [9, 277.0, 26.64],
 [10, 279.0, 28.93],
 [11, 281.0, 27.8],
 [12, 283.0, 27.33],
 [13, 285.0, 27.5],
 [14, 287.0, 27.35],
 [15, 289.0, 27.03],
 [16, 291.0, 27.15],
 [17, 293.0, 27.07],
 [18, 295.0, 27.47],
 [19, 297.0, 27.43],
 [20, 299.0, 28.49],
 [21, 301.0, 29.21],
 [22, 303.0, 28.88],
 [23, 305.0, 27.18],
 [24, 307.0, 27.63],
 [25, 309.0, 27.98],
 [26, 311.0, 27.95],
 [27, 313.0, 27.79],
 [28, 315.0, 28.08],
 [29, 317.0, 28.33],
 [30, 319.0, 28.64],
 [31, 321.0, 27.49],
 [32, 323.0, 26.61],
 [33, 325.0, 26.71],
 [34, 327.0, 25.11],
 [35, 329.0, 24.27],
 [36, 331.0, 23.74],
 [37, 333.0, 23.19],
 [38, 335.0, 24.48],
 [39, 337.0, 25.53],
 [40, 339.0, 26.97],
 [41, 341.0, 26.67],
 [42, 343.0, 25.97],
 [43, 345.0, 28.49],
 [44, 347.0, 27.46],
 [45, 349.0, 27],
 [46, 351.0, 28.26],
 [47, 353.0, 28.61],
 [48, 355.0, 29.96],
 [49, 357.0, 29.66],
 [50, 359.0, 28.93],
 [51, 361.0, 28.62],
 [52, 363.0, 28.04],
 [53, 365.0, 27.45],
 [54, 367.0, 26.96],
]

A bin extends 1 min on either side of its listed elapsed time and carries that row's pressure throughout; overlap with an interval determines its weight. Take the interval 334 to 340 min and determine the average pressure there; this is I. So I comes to 25.7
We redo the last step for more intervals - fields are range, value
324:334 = 24.6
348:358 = 28.7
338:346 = 27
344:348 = 28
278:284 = 28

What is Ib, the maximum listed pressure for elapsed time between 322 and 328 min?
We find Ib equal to 26.71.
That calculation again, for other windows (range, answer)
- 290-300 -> 28.49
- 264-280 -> 28.93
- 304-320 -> 28.64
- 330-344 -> 26.97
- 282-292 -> 27.5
